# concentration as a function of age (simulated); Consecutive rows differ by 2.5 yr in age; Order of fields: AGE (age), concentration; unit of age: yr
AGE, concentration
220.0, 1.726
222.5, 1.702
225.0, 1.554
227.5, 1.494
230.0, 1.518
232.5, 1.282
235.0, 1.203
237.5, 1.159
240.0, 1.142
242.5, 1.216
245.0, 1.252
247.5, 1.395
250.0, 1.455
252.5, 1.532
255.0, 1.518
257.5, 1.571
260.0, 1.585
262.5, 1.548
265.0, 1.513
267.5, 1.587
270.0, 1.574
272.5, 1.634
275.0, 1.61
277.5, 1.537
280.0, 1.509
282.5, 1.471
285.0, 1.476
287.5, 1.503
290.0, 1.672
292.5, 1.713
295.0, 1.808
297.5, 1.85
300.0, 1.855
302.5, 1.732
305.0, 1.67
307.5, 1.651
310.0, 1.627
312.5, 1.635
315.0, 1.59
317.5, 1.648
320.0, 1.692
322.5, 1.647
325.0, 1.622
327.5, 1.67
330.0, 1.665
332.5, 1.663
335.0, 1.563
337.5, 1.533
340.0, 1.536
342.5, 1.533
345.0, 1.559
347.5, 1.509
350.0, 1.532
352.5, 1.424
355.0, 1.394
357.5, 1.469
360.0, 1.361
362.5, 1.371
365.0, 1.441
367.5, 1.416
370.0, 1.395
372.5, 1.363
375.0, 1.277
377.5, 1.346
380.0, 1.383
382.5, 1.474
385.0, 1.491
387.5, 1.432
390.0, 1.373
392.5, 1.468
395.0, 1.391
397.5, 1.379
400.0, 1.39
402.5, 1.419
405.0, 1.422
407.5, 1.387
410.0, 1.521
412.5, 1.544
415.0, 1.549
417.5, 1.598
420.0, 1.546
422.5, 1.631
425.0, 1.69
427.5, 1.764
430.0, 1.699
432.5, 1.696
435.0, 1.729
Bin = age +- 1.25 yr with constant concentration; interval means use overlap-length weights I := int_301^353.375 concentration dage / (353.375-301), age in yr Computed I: 1.61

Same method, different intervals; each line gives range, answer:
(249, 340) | 1.61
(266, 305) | 1.64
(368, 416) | 1.42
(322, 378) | 1.49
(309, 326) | 1.64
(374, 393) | 1.4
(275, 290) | 1.52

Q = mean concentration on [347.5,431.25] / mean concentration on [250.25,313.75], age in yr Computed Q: 0.91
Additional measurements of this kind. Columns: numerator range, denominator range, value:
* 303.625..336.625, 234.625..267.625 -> 1.17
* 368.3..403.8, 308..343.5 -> 0.86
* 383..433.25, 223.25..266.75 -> 1.07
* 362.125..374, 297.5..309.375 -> 0.81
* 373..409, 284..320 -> 0.84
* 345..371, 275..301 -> 0.88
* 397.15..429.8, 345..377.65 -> 1.09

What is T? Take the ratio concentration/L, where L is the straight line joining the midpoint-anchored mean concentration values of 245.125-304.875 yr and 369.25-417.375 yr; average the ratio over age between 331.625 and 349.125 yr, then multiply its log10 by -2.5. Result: -0.04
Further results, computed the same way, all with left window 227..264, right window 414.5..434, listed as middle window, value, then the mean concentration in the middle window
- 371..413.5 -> 0.137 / 1.41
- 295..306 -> -0.209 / 1.78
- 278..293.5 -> -0.076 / 1.55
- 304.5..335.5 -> -0.100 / 1.64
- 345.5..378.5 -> 0.108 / 1.41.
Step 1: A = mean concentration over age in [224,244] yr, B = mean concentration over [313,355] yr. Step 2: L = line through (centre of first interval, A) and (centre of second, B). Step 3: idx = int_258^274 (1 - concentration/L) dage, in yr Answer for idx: -2.0 yr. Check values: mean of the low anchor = 1.32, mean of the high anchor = 1.58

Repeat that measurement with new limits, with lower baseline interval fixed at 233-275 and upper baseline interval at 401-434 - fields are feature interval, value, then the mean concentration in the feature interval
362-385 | 2.2 yr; 1.39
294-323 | -4.3 yr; 1.7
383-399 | 1.3 yr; 1.42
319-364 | -1.0 yr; 1.54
